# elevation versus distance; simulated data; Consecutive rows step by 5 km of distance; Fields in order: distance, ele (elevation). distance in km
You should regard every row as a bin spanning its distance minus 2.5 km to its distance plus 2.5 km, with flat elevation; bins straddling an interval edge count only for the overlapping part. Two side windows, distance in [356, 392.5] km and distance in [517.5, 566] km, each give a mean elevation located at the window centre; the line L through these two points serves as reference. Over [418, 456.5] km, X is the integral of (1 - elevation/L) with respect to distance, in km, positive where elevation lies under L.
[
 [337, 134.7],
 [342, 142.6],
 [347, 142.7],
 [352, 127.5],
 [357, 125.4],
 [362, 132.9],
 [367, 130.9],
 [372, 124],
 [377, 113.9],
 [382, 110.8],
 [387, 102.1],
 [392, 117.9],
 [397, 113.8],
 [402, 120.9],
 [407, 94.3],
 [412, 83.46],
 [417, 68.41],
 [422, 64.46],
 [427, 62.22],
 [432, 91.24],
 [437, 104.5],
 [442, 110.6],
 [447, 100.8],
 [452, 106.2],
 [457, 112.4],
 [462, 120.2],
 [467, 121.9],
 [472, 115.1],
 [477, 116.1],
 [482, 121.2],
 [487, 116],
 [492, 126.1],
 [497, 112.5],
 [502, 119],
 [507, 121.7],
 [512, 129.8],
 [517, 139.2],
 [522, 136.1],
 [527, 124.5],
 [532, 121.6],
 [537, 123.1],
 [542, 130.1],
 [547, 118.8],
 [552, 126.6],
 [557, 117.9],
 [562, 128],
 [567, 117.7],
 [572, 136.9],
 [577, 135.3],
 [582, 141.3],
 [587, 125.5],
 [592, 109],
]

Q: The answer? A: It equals 9.6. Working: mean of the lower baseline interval 120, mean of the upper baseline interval 126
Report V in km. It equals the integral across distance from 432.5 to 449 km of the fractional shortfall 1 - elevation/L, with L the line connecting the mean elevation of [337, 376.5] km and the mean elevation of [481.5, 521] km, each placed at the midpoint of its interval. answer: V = 3.0 km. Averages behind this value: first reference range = 132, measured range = 104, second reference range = 124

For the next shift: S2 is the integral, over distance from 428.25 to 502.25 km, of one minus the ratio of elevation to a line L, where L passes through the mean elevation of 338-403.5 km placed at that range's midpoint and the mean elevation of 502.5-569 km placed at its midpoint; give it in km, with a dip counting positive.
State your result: 7.7 km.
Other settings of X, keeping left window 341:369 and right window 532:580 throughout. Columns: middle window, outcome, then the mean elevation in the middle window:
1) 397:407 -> 1.45 km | 112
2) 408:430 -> 9.94 km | 71.8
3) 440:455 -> 2.77 km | 106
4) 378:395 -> 2.76 km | 111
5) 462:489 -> 2.22 km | 118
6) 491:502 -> 0.84 km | 118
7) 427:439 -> 3.70 km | 90.2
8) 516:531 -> -0.51 km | 132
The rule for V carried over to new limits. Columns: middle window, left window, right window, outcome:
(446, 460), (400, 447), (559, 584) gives -1.43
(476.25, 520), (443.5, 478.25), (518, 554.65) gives -1.15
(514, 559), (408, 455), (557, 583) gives -2.61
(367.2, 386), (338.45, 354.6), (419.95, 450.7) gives 0.70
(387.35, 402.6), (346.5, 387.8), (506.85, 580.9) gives 1.11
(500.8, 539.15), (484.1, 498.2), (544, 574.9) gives -1.88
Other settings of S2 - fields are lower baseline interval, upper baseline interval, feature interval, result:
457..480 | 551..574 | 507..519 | -1.03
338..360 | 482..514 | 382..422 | 9.62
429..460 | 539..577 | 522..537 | -0.62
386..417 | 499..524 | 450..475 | 0.37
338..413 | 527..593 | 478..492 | 0.43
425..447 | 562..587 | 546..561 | 0.46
